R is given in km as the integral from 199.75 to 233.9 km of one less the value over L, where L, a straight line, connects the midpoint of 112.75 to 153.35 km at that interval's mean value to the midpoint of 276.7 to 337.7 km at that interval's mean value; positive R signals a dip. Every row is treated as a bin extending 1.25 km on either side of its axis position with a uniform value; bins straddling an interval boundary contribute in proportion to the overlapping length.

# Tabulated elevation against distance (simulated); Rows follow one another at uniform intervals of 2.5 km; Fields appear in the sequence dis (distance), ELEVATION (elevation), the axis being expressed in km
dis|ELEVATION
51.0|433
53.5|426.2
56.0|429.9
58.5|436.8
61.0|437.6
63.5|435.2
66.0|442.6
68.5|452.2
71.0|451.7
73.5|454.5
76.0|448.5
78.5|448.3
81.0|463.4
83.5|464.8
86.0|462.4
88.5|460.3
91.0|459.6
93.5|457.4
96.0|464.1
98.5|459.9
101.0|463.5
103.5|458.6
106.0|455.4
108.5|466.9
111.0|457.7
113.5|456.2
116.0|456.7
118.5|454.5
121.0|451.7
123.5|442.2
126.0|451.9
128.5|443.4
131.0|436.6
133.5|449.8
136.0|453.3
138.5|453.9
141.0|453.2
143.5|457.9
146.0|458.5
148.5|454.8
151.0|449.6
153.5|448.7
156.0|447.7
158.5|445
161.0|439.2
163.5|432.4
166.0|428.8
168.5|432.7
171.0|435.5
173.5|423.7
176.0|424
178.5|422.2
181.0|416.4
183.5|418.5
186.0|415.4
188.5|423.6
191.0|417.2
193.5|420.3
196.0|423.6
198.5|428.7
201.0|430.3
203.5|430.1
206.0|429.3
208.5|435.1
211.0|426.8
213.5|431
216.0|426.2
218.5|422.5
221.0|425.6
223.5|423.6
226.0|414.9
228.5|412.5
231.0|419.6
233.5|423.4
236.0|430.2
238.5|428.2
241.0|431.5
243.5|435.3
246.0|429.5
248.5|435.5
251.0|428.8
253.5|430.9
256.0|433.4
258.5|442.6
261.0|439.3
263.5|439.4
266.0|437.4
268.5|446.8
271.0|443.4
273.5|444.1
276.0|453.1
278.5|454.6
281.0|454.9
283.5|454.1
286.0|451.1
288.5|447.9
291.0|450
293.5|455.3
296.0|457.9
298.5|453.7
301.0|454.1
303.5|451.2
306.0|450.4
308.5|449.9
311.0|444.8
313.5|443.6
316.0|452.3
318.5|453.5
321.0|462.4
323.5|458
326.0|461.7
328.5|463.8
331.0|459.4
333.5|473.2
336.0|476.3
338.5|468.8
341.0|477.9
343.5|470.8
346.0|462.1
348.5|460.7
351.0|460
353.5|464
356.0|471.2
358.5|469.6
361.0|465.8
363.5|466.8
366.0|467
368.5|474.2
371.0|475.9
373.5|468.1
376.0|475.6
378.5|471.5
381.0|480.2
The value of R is 2.1 km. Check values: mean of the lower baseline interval 451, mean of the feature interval 425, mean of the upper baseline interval 456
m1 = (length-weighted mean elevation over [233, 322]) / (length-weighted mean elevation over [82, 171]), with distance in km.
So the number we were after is 1.0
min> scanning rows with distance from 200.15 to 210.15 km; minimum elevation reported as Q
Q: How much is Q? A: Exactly 429.3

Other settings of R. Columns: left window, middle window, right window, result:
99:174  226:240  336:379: 1.09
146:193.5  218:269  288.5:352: 1.76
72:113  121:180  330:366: 2.31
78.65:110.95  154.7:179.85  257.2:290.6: 1.22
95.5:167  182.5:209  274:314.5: 1.58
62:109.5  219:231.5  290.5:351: 1.05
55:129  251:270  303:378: 0.92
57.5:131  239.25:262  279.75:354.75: 1.14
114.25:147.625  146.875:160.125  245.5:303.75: 0.03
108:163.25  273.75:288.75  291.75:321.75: -0.01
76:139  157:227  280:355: 4.60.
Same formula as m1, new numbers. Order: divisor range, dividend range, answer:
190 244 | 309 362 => 1.09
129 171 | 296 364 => 1.03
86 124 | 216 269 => 0.94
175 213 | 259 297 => 1.06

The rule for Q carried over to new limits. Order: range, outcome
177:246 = 412.5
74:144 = 436.6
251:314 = 428.8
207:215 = 426.8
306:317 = 443.6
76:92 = 448.3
